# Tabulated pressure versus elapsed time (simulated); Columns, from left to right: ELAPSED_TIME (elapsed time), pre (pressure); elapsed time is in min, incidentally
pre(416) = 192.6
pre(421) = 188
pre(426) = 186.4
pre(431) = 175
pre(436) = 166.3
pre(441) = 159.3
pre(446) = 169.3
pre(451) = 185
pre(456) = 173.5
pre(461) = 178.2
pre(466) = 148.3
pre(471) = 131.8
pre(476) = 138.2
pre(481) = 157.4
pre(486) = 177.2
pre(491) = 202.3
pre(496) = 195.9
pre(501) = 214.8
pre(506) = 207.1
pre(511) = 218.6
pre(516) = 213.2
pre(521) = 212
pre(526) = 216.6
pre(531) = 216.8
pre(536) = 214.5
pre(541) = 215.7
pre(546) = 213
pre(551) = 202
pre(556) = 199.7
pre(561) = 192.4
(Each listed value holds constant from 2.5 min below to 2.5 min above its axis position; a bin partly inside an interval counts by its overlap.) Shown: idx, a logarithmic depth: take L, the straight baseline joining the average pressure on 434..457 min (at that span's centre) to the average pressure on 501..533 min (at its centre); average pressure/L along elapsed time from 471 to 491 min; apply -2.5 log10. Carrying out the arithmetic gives 0.20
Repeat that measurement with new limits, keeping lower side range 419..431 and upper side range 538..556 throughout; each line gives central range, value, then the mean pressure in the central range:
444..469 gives 0.12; 170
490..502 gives -0.02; 203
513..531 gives -0.05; 214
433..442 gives 0.14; 164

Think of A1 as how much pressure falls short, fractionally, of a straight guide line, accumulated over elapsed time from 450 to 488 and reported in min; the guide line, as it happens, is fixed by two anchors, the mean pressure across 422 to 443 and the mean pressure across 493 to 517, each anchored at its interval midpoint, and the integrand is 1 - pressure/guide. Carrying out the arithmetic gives 6.2 min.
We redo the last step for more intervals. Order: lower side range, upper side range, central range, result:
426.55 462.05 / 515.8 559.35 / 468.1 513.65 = 2.43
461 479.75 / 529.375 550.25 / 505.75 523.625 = -2.32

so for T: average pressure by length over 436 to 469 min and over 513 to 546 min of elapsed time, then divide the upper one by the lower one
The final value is 1.28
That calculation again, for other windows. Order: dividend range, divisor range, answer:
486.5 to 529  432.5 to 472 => 1.26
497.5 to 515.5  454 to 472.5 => 1.34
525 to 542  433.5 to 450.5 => 1.29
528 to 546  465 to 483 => 1.50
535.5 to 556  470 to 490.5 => 1.33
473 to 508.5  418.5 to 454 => 1.05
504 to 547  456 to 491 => 1.34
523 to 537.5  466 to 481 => 1.53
